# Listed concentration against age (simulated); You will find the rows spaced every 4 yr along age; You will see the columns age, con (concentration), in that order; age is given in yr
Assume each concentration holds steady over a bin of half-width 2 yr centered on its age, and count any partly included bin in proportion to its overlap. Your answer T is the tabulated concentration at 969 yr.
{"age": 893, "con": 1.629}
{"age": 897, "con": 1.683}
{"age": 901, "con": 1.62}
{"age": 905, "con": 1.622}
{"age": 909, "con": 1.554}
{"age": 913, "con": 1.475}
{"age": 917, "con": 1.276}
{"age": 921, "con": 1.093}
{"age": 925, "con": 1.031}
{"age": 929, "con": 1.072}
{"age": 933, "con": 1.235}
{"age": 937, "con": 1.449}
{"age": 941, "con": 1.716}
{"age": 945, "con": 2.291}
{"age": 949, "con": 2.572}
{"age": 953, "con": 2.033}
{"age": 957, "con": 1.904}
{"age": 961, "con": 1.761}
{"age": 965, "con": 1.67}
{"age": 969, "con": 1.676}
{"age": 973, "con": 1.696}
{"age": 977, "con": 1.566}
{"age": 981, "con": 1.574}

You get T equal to 1.676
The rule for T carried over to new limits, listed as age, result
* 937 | 1.449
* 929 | 1.072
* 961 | 1.761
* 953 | 2.033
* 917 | 1.276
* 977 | 1.566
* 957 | 1.904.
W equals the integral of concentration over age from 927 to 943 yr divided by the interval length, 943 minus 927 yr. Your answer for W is 1.37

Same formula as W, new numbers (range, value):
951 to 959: 1.97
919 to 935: 1.11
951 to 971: 1.81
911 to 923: 1.28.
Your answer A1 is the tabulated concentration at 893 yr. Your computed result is 1.629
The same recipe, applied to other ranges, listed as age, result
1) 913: 1.475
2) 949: 2.572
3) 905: 1.622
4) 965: 1.67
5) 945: 2.291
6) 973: 1.696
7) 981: 1.574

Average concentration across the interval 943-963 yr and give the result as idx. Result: 2.11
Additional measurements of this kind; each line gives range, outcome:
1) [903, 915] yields 1.55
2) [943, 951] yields 2.43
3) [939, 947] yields 2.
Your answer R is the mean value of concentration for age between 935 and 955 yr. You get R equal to 2.01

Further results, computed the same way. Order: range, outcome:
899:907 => 1.62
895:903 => 1.65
